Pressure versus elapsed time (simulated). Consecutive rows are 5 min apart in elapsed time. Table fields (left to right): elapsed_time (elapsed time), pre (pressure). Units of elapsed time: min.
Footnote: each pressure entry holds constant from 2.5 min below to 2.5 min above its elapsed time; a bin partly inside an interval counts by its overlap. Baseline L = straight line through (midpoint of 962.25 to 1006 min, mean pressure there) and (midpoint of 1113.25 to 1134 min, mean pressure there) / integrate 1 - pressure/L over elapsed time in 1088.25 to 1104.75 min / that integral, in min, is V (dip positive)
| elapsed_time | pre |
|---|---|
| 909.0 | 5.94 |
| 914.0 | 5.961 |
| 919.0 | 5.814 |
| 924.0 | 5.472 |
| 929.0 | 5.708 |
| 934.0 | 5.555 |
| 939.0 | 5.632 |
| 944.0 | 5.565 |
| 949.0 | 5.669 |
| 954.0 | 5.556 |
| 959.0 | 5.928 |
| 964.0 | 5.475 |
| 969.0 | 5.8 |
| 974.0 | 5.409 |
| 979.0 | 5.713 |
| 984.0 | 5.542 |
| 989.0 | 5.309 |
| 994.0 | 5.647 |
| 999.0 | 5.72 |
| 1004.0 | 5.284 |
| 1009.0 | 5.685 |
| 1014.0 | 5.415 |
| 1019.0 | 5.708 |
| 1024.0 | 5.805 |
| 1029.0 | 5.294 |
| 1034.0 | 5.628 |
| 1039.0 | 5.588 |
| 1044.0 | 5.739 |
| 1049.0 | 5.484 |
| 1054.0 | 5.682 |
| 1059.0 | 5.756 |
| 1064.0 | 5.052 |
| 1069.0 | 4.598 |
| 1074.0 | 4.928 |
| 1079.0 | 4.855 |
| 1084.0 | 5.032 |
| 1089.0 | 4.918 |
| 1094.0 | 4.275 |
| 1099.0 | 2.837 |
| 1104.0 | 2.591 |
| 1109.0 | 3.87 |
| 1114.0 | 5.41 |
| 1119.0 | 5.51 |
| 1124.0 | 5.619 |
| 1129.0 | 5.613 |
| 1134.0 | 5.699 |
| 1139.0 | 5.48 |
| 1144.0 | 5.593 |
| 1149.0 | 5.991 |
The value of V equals 5.7 min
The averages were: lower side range 5.55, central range 3.63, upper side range 5.57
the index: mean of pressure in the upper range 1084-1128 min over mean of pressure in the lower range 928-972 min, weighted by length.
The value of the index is 0.79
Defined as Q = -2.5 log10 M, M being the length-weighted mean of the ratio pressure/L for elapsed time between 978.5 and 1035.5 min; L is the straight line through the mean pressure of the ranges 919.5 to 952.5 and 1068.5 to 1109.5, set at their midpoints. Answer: -0.12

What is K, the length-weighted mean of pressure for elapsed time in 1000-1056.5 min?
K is 5.58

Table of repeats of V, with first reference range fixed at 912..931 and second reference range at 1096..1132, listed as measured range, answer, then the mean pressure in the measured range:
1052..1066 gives -1.87 min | 5.51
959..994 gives -1.26 min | 5.58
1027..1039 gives -1.13 min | 5.49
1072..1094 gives -0.72 min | 4.86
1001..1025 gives -1.96 min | 5.57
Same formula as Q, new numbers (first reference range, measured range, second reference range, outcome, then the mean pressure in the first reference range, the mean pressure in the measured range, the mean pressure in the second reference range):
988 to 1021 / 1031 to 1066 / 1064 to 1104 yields -0.13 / 5.55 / 5.56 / 4.41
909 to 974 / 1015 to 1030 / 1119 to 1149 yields 0.01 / 5.68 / 5.61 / 5.63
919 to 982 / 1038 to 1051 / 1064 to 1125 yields -0.14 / 5.63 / 5.61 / 4.53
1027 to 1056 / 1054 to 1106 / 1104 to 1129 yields 0.15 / 5.57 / 4.56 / 4.9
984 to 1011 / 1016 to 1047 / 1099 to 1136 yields -0.06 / 5.53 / 5.62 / 4.75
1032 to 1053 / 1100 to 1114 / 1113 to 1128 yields 0.48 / 5.61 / 3.58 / 5.53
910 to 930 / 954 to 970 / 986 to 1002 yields -0.01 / 5.76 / 5.7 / 5.55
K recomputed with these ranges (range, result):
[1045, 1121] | 4.73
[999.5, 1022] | 5.55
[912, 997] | 5.63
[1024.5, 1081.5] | 5.34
